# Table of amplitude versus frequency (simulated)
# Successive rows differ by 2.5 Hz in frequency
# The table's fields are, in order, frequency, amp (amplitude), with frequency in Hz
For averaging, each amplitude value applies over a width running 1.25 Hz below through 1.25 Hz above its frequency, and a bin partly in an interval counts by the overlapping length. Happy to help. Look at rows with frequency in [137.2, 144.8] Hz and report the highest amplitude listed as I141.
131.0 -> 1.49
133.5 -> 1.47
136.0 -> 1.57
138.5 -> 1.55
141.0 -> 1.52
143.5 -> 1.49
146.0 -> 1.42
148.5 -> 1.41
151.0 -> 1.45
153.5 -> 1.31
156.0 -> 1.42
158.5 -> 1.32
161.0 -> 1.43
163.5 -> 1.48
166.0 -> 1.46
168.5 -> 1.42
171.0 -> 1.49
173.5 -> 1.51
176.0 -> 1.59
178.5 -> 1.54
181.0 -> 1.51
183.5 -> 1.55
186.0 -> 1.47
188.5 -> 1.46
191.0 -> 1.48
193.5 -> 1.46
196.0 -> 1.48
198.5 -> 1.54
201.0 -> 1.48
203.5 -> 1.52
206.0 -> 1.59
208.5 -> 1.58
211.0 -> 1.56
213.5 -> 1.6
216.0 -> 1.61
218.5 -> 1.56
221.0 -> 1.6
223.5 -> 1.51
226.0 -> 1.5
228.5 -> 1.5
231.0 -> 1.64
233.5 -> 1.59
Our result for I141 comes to 1.55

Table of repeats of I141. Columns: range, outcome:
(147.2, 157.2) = 1.45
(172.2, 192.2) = 1.59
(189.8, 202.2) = 1.54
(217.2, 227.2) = 1.6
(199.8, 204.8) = 1.52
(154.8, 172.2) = 1.49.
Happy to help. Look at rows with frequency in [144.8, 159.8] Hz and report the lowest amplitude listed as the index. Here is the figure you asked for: 1.31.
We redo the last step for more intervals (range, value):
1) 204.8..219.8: 1.56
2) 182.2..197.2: 1.46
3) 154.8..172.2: 1.32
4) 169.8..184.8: 1.49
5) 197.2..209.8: 1.48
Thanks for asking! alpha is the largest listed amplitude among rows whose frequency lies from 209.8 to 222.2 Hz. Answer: 1.61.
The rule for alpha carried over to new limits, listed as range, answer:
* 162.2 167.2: 1.48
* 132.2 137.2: 1.57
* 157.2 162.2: 1.43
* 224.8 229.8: 1.5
